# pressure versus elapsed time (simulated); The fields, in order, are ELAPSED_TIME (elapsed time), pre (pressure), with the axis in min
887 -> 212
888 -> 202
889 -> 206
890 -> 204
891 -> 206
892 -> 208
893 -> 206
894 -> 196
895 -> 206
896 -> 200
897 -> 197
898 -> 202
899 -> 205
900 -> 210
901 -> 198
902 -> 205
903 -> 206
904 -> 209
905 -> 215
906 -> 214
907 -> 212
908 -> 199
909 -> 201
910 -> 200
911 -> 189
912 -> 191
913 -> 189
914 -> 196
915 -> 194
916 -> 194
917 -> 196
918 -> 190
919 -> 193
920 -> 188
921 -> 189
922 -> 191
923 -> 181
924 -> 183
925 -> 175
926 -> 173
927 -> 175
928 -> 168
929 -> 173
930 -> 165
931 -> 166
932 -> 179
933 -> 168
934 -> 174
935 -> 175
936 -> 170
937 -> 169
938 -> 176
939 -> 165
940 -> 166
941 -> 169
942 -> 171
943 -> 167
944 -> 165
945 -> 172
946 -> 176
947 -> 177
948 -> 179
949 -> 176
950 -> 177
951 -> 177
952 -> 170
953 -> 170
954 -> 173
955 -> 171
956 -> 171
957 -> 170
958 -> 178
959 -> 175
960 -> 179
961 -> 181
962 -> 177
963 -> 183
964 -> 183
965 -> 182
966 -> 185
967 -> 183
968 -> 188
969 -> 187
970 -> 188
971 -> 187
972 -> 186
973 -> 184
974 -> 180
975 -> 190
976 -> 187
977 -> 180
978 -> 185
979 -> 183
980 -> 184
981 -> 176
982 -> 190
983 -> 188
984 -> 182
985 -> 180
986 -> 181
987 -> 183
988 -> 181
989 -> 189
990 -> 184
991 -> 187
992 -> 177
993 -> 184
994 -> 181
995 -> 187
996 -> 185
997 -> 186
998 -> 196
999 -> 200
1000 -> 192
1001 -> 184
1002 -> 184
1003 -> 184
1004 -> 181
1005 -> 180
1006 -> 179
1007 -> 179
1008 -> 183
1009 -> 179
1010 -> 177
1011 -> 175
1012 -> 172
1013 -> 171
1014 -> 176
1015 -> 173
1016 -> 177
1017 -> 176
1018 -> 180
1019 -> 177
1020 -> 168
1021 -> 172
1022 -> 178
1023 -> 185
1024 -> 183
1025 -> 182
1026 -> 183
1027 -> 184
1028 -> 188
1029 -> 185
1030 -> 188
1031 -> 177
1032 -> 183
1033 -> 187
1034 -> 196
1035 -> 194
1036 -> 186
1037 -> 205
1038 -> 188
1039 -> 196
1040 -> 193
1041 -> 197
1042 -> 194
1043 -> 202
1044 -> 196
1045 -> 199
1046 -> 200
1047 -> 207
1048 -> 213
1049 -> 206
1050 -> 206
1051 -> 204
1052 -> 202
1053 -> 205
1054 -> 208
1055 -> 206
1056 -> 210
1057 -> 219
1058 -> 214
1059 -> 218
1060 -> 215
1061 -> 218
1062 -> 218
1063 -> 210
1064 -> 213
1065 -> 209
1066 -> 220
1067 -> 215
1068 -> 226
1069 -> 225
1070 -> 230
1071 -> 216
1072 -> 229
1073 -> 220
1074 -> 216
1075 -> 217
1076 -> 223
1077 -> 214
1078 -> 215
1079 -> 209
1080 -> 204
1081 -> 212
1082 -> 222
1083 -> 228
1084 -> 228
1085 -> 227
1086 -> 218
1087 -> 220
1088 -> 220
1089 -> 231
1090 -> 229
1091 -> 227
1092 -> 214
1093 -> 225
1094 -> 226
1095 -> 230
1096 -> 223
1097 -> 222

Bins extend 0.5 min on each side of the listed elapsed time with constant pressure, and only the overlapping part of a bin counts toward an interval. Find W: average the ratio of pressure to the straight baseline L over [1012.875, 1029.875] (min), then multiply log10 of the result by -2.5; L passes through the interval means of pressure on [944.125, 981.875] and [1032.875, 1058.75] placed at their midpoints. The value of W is 0.093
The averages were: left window 180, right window 202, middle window 179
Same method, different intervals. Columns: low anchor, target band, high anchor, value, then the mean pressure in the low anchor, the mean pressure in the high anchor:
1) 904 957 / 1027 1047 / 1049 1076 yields 0.09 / 181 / 215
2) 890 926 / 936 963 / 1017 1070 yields 0.15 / 198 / 199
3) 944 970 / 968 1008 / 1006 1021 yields -0.05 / 178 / 176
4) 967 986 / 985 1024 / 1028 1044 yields 0.04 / 185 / 191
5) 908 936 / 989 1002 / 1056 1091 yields 0.08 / 184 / 219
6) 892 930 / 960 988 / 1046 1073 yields 0.11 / 195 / 214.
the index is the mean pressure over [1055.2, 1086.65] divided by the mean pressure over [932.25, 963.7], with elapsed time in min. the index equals 1.3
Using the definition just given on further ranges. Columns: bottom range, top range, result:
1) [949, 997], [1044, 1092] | 1.19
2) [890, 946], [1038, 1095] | 1.14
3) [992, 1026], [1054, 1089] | 1.20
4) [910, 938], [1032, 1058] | 1.11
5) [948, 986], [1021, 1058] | 1.08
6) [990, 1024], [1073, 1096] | 1.22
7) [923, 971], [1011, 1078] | 1.14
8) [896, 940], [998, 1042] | 0.97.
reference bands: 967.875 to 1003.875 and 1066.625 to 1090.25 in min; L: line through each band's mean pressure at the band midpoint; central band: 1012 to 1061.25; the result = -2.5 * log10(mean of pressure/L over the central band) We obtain 0.06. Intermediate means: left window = 185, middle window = 193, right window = 221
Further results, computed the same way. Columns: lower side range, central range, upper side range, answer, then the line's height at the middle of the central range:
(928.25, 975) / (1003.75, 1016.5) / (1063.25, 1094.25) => 0.112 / 196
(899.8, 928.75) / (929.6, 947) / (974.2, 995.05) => 0.119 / 190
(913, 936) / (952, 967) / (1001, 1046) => 0.031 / 182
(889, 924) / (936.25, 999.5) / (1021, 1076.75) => 0.120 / 201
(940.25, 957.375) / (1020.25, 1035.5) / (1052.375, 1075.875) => 0.104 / 203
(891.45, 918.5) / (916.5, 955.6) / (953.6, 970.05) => 0.083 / 189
